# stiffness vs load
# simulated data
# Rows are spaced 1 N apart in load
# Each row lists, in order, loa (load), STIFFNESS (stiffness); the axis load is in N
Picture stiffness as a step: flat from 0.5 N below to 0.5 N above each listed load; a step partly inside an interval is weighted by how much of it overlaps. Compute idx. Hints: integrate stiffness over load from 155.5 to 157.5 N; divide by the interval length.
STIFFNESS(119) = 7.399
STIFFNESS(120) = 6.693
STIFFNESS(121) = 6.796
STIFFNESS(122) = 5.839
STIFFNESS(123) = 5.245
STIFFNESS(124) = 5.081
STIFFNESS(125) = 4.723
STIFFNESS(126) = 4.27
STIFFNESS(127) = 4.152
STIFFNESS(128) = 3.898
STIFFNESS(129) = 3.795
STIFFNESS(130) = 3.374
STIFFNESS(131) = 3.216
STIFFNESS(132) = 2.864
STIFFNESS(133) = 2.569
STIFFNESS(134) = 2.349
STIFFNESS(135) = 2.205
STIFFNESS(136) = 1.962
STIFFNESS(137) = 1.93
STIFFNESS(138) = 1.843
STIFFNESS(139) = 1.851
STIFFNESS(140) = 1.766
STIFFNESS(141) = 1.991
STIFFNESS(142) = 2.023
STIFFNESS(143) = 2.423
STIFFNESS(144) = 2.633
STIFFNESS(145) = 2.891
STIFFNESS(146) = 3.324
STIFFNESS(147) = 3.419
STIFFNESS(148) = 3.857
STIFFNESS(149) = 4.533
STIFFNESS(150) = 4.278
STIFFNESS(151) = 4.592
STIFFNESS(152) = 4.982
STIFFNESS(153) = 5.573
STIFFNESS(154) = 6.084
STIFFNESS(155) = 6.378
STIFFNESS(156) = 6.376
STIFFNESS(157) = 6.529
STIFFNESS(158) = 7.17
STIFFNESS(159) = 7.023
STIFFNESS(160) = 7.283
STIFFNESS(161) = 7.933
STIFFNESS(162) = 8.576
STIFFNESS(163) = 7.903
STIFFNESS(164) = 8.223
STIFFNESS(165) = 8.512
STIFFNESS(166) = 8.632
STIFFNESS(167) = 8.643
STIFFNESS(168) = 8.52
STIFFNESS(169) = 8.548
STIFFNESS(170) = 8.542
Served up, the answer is 6.45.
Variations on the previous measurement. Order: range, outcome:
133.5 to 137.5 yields 2.11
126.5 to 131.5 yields 3.69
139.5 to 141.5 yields 1.88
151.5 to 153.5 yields 5.28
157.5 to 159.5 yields 7.1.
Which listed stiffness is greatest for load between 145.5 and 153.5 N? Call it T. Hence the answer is 5.573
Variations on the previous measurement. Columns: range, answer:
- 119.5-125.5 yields 6.796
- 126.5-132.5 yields 4.152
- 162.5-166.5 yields 8.632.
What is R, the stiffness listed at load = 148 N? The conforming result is 3.857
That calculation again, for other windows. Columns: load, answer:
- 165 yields 8.512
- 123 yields 5.245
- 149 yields 4.533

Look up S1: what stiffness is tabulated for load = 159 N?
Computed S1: 7.023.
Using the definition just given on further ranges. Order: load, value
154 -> 6.084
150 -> 4.278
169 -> 8.548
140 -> 1.766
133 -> 2.569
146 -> 3.324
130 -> 3.374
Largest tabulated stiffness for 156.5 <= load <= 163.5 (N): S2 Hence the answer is 8.576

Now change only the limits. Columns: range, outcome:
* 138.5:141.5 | 1.991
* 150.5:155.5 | 6.378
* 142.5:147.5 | 3.419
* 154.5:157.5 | 6.529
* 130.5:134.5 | 3.216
